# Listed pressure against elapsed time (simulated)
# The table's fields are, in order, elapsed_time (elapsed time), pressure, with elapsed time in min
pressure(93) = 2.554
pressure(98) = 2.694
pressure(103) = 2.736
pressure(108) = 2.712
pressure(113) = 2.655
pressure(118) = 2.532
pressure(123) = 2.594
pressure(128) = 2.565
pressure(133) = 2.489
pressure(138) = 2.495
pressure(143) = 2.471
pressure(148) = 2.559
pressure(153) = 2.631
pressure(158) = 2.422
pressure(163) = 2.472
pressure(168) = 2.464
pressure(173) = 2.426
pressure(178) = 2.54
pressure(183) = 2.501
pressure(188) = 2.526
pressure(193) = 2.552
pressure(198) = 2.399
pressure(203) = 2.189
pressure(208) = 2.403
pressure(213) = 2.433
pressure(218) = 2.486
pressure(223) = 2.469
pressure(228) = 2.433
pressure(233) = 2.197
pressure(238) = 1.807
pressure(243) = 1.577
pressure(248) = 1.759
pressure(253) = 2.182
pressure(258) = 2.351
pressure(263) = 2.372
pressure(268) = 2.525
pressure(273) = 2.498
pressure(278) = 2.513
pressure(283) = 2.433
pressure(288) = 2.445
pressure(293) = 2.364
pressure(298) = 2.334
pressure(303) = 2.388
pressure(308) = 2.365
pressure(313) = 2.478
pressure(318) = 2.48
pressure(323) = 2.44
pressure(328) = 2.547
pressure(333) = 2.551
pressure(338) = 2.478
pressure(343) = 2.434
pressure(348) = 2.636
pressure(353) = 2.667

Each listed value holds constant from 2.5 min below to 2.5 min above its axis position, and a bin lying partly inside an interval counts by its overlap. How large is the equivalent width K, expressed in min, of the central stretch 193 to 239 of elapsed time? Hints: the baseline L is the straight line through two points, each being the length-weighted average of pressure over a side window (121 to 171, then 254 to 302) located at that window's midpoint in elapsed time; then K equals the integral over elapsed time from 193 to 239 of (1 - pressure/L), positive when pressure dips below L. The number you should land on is 2.3 min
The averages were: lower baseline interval 2.51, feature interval 2.34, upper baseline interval 2.42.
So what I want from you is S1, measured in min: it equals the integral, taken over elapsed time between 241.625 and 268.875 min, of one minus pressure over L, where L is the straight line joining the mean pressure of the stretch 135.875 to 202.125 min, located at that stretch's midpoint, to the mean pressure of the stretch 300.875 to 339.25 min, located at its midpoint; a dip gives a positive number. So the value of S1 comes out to 3.8 min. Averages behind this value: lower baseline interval 2.49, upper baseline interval 2.47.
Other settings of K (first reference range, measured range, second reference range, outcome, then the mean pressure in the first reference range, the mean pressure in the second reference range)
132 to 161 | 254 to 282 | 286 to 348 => 0.4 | 2.51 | 2.45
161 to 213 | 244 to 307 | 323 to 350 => 4.1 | 2.45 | 2.52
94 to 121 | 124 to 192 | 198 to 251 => -1.5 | 2.66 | 2.19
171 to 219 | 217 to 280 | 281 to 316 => 4.8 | 2.44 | 2.4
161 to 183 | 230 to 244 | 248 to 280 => 2.8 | 2.48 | 2.35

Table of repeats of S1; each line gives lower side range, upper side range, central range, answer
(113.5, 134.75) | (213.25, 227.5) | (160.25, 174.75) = 0.3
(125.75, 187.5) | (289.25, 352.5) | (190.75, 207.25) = 0.8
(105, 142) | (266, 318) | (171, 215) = 1.3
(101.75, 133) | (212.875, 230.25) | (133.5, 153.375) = 0.4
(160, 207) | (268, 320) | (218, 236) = 0.6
